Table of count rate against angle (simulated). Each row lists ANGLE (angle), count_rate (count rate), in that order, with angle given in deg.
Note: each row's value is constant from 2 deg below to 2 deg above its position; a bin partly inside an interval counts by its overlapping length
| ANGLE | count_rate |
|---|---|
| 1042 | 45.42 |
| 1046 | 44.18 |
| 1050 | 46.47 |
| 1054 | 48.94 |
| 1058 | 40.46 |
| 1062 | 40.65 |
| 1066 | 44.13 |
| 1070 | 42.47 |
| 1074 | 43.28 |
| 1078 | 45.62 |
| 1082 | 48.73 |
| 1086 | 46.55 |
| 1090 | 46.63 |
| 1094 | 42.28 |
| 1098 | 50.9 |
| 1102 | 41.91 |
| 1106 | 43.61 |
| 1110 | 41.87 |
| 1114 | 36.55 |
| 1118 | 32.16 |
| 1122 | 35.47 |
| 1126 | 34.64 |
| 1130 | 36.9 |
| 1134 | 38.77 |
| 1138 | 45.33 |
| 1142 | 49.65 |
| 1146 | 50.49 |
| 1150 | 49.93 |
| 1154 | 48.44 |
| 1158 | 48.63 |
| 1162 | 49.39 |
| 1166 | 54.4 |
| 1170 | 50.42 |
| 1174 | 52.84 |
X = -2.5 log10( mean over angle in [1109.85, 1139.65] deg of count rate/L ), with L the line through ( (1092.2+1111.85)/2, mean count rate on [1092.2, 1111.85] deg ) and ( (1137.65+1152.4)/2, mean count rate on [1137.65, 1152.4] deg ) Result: 0.25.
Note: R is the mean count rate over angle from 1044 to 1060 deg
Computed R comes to 45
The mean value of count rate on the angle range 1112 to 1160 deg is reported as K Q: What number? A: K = 42.2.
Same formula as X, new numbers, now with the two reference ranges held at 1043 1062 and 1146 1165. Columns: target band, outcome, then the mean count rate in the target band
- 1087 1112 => 0.05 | 44.6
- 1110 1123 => 0.31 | 35.8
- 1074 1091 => -0.01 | 46.5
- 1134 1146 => 0.05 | 46.5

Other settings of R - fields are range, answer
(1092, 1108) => 44.7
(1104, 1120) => 38.5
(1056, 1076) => 42.2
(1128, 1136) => 37.8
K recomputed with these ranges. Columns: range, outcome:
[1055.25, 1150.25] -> 42.8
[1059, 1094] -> 44.5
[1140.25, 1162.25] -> 49.4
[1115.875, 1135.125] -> 35.4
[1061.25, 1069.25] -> 42.7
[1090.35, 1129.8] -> 40.1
